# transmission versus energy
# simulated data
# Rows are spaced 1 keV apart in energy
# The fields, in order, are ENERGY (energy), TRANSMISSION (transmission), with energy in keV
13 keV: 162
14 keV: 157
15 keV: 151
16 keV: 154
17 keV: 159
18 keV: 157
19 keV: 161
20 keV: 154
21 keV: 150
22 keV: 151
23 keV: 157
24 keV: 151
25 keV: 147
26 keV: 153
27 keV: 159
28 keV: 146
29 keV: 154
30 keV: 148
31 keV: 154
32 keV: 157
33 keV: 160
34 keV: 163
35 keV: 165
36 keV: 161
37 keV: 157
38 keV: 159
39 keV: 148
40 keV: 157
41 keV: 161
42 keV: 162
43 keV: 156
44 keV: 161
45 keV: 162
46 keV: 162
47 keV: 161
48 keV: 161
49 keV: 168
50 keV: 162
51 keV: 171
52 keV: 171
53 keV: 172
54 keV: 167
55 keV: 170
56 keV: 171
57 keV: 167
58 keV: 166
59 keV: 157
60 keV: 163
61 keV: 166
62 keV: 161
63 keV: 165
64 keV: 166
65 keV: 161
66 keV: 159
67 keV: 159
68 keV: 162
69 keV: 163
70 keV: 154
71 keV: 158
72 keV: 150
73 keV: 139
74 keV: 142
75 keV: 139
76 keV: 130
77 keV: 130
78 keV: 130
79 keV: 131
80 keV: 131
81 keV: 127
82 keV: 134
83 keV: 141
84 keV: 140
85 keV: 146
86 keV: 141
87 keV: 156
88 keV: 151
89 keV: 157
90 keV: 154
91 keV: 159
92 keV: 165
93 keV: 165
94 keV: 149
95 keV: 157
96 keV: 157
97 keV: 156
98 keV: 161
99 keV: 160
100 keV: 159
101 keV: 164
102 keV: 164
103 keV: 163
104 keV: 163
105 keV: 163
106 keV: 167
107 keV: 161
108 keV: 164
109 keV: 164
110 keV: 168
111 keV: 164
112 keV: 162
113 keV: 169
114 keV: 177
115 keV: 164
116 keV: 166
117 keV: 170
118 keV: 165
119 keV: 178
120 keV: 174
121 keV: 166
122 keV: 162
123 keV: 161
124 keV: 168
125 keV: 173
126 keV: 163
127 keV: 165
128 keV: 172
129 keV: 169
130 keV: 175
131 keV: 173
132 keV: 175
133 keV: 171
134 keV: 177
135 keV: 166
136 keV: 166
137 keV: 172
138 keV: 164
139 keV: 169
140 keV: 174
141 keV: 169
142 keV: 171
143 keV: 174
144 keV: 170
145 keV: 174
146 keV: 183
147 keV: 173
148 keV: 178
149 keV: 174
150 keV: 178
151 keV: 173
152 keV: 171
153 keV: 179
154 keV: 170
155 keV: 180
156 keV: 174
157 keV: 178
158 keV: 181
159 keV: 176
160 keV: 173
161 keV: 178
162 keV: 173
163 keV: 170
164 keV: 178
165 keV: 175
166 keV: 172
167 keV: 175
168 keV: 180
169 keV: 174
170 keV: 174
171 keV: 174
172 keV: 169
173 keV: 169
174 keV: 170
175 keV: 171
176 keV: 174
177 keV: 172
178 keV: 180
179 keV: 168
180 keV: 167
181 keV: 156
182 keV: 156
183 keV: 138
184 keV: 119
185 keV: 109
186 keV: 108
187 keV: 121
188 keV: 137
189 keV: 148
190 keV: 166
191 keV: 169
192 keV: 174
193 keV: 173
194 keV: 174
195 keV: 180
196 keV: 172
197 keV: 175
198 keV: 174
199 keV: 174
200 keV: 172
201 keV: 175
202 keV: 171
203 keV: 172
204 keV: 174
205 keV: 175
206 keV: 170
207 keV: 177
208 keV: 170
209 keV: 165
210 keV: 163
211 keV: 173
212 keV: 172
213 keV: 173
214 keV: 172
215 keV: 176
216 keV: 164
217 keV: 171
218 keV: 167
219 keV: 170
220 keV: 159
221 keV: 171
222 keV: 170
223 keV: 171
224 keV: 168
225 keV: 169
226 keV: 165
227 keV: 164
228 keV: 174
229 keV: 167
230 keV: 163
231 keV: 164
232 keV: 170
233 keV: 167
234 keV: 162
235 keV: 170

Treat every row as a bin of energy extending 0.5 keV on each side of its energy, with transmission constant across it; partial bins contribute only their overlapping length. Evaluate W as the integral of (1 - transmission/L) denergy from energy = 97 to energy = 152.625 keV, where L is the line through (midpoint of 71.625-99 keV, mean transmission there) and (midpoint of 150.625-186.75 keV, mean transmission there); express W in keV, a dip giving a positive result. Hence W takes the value -4.6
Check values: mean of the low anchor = 146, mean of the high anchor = 166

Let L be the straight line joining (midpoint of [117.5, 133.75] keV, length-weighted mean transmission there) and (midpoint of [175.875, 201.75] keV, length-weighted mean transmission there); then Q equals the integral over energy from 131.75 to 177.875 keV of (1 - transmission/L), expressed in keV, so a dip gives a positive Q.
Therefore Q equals -2.5 keV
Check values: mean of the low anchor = 169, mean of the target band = 174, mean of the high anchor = 159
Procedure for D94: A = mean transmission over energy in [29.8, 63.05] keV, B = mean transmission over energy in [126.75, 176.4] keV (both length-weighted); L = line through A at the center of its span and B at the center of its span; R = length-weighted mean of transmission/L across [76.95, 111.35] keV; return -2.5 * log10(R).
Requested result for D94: 0.09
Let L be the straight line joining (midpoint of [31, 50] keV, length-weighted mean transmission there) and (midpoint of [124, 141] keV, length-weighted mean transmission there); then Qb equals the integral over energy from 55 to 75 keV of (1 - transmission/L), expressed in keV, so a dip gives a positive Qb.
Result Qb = 0.43 keV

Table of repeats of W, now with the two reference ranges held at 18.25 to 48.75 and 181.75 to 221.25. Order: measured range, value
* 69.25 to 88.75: 2.14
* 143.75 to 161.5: -1.61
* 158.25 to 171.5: -1.09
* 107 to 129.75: -1.07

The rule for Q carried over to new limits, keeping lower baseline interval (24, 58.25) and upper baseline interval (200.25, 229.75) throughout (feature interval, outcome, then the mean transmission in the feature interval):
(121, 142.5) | -0.5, 169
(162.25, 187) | 0.9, 162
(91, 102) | 0.3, 160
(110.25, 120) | -0.2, 169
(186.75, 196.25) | 0.4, 162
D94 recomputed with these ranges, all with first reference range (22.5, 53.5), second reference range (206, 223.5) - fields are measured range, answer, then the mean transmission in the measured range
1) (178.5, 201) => 0.08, 156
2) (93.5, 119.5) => 0.00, 164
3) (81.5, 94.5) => 0.08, 151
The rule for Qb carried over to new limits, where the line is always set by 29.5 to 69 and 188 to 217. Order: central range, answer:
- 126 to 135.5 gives -0.3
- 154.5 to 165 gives -0.5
